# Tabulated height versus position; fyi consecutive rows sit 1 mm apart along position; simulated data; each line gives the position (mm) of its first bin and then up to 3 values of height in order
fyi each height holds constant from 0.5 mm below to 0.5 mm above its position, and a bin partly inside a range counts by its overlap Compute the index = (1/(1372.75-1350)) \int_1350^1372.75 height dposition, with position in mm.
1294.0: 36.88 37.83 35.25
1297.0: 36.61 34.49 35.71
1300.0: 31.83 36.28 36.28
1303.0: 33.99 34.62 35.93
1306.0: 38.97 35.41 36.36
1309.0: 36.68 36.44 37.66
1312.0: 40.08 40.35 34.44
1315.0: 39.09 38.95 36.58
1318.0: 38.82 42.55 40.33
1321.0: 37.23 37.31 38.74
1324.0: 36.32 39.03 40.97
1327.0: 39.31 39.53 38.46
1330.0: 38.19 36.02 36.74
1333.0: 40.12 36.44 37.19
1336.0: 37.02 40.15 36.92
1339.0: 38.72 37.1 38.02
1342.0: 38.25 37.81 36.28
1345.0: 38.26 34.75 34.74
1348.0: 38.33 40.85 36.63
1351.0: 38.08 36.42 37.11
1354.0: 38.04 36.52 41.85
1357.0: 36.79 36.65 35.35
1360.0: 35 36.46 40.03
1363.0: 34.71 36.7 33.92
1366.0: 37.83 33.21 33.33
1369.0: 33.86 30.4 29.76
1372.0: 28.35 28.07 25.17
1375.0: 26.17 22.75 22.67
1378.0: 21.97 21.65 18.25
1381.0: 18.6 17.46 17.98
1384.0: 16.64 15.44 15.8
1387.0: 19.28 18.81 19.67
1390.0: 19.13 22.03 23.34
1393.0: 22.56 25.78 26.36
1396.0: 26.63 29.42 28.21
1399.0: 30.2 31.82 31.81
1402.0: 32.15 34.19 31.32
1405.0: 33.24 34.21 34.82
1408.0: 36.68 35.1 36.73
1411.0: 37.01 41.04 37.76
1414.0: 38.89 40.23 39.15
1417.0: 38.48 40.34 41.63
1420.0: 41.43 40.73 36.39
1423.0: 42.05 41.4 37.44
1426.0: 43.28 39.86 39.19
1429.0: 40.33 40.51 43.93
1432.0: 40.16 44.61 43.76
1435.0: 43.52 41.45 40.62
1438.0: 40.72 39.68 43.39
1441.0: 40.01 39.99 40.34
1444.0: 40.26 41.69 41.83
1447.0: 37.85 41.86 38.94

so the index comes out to 35.4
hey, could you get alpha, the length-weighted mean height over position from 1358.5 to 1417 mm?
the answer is 29.1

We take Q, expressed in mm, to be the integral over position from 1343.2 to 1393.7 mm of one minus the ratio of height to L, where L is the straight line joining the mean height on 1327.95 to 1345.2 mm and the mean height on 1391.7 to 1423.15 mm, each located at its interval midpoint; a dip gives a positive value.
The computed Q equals 9.57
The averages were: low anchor 37.8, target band 29.5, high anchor 34.4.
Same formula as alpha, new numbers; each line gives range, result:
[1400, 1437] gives 38.7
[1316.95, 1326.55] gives 38.9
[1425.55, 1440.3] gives 41.6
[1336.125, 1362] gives 37.4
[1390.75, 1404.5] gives 28.4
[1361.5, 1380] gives 29.7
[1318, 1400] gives 32.1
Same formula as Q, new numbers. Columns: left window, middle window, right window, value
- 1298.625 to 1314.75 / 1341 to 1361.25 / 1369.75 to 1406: -4.95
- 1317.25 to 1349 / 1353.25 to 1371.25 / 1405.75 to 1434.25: 1.35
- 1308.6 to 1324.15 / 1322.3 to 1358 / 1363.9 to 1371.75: -1.89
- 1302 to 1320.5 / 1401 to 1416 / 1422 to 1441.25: 1.71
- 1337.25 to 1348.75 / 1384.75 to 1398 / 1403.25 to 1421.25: 5.40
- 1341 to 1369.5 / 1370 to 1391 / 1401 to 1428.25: 8.90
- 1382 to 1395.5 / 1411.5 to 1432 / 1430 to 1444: -3.28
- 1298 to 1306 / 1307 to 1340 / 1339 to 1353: -1.73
